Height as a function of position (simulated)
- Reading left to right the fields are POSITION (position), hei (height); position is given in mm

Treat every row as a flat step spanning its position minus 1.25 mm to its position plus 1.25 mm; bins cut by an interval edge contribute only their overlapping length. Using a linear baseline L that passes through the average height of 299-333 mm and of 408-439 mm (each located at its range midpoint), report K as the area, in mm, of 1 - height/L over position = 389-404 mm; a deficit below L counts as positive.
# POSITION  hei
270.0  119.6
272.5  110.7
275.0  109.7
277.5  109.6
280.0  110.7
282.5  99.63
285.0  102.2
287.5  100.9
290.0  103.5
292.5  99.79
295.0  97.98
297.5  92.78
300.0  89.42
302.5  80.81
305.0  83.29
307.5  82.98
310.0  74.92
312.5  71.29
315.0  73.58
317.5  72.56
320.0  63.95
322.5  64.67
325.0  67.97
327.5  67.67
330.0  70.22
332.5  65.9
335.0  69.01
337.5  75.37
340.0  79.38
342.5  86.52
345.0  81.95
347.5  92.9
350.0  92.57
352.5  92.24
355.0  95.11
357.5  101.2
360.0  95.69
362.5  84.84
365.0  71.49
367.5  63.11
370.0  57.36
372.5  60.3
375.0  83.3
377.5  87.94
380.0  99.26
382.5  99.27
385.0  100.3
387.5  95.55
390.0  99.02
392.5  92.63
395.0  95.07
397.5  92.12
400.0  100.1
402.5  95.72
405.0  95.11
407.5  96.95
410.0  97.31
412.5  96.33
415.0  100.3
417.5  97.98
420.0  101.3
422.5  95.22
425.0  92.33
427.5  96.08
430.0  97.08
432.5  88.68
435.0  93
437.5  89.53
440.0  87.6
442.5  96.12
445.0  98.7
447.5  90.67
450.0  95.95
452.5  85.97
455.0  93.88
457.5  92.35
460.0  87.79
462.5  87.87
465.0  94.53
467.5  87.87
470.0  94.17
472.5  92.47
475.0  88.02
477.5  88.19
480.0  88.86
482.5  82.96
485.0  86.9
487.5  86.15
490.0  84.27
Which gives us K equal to -0.97 mm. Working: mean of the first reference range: 73.6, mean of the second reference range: 95.4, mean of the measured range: 95.7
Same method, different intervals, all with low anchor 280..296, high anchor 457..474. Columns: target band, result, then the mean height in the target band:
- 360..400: 4.05 mm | 86.2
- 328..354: 4.74 mm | 80.4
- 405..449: -0.85 mm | 95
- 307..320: 3.44 mm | 73.5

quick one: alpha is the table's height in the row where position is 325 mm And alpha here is 67.97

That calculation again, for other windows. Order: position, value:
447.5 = 90.67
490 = 84.27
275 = 109.7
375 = 83.3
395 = 95.07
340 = 79.38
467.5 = 87.87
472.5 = 92.47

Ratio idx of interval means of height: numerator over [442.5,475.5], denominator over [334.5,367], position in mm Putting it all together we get 1.07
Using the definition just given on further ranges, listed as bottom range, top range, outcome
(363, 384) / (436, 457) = 1.18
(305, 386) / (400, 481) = 1.17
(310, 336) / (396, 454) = 1.37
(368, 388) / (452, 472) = 1.08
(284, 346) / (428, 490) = 1.12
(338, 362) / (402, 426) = 1.08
